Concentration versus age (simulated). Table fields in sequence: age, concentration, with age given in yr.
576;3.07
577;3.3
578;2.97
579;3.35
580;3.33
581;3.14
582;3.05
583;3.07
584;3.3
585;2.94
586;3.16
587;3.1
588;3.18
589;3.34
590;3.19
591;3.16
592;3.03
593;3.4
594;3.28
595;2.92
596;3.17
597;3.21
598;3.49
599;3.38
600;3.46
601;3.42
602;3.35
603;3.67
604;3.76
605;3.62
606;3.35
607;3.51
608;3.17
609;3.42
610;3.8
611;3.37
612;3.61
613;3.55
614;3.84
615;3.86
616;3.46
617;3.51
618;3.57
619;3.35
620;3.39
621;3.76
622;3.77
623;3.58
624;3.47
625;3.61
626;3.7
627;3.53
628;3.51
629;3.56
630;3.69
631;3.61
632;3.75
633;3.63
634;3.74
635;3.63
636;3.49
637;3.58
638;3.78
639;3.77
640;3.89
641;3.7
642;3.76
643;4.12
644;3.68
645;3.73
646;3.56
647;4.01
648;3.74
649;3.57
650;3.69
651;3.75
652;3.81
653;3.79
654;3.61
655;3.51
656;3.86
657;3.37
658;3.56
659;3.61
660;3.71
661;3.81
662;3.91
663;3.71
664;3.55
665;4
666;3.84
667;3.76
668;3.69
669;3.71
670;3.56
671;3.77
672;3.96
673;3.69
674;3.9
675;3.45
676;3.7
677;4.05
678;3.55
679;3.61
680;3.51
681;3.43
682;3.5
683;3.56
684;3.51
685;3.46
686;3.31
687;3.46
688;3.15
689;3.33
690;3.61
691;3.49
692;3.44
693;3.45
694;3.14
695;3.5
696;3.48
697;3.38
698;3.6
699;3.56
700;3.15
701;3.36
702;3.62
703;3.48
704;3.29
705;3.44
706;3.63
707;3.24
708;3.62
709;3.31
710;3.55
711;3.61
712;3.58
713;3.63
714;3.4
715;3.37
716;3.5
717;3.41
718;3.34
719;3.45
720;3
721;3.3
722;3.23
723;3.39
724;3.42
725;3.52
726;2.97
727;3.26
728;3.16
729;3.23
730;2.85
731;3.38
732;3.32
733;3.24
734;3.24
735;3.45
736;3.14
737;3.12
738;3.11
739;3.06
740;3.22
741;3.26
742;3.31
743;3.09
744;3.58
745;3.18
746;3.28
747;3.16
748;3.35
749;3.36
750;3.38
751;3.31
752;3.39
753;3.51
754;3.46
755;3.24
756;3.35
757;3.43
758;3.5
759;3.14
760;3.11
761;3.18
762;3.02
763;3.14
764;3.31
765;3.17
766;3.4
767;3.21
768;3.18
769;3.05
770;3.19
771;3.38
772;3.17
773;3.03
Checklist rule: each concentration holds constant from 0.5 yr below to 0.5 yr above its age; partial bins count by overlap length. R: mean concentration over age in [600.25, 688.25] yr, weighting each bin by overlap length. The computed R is 3.64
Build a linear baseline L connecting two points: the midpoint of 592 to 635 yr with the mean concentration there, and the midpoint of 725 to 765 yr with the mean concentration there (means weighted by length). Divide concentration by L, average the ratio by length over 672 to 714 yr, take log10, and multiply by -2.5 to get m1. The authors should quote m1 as -0.05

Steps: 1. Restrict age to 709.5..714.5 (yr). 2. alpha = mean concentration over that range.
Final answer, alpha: 3.55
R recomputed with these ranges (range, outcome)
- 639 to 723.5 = 3.57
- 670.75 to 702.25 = 3.52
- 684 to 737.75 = 3.37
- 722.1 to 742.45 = 3.23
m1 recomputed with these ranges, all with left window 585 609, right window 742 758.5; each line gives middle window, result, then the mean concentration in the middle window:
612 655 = -0.11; 3.67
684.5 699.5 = -0.03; 3.42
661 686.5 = -0.11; 3.67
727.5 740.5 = 0.05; 3.19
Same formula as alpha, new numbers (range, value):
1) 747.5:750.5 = 3.36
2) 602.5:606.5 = 3.6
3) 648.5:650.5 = 3.63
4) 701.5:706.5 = 3.49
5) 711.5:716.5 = 3.5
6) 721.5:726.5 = 3.31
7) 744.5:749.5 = 3.27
